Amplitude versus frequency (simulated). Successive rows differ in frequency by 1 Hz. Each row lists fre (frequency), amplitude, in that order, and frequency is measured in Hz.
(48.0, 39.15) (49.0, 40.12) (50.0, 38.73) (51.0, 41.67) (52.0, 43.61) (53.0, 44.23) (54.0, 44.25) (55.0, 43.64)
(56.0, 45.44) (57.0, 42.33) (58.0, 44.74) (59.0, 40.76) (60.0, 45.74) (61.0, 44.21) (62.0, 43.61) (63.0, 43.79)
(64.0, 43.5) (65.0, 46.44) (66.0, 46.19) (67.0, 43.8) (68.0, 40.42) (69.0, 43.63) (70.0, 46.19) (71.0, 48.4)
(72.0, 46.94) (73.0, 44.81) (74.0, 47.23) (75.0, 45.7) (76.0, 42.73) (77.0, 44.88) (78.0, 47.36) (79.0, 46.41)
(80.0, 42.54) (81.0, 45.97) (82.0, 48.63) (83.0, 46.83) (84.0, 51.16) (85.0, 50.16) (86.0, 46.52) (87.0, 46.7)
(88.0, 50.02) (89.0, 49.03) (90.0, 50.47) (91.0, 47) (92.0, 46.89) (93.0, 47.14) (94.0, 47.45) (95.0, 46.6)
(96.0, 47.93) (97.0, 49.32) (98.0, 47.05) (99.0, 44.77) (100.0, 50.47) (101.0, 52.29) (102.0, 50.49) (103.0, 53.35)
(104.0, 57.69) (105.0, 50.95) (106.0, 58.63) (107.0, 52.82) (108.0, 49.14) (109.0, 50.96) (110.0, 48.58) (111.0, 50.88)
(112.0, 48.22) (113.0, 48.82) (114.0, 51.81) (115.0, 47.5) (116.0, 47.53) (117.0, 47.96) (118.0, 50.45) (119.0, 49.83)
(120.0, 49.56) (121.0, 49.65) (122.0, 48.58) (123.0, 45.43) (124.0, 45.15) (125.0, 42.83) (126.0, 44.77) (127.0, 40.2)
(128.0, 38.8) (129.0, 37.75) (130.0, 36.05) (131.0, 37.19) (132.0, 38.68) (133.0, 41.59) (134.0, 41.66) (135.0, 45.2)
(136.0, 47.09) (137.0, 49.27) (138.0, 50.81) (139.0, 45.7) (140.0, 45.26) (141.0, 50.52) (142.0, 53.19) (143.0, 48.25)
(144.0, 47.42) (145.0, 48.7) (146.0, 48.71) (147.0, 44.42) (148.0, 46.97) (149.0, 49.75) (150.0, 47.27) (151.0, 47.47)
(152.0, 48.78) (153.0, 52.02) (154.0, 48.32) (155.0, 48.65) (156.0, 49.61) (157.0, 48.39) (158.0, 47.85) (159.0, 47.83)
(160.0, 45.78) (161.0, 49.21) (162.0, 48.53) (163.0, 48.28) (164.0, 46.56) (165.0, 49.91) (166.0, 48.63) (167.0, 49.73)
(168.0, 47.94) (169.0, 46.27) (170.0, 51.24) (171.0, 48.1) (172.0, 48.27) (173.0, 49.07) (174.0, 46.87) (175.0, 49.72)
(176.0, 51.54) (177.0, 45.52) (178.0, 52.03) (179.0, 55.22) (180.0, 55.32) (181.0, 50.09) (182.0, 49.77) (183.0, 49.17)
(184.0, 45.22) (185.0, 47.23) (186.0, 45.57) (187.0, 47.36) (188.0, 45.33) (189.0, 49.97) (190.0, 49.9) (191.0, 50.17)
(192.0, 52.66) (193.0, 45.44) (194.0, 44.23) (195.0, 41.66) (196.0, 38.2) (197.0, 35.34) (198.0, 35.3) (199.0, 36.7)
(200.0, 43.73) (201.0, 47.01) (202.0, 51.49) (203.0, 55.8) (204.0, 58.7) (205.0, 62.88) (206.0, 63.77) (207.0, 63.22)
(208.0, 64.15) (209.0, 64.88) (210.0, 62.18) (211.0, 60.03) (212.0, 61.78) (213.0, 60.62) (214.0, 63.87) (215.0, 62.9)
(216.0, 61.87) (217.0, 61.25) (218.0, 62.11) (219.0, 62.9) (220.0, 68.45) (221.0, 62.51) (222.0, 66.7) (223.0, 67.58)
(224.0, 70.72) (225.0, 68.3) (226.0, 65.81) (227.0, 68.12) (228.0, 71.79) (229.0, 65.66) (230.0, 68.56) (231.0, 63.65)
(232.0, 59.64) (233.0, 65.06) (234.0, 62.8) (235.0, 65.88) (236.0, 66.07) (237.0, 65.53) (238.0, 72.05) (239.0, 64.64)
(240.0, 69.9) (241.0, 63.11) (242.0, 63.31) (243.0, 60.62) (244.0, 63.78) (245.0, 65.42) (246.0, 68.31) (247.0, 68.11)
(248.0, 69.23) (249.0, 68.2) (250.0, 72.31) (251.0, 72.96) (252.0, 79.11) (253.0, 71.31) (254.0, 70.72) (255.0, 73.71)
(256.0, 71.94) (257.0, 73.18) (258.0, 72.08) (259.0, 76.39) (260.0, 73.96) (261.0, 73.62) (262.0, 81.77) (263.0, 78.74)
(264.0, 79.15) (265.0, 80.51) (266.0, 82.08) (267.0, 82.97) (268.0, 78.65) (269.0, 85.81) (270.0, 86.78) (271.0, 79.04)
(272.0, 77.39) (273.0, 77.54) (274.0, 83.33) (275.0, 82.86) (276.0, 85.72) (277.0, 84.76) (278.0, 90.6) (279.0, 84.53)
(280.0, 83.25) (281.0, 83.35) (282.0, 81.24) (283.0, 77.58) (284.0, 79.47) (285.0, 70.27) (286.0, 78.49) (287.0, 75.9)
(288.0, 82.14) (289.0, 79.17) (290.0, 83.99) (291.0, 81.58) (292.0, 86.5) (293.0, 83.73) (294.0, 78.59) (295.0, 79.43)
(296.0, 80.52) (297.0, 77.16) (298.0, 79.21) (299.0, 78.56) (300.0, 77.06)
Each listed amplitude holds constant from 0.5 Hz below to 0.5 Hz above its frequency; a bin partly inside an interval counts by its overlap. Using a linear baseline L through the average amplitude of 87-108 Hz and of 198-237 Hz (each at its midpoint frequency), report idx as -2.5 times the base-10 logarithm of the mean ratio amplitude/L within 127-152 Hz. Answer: 0.19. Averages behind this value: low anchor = 49.9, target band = 45.3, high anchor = 61.8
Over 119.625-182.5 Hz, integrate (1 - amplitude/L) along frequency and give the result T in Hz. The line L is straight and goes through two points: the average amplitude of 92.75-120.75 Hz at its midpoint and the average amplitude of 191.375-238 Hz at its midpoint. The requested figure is 7.6 Hz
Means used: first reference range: 50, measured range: 47.3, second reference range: 59.2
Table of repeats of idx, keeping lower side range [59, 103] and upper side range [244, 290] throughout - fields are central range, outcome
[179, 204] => 0.36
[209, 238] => 0.09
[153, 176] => 0.24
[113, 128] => 0.13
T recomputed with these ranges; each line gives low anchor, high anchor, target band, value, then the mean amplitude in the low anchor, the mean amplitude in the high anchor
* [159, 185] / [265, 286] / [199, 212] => 0.50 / 49.1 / 81.7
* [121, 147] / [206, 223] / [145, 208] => 6.42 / 44.8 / 63.2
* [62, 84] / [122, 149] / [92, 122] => -3.15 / 45.4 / 44.8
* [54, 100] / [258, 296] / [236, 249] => 1.48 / 46.1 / 80.7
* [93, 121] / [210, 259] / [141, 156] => 1.83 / 50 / 66.8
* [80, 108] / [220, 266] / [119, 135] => 3.25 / 49.4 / 69.5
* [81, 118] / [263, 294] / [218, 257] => 3.51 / 49.5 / 81.5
